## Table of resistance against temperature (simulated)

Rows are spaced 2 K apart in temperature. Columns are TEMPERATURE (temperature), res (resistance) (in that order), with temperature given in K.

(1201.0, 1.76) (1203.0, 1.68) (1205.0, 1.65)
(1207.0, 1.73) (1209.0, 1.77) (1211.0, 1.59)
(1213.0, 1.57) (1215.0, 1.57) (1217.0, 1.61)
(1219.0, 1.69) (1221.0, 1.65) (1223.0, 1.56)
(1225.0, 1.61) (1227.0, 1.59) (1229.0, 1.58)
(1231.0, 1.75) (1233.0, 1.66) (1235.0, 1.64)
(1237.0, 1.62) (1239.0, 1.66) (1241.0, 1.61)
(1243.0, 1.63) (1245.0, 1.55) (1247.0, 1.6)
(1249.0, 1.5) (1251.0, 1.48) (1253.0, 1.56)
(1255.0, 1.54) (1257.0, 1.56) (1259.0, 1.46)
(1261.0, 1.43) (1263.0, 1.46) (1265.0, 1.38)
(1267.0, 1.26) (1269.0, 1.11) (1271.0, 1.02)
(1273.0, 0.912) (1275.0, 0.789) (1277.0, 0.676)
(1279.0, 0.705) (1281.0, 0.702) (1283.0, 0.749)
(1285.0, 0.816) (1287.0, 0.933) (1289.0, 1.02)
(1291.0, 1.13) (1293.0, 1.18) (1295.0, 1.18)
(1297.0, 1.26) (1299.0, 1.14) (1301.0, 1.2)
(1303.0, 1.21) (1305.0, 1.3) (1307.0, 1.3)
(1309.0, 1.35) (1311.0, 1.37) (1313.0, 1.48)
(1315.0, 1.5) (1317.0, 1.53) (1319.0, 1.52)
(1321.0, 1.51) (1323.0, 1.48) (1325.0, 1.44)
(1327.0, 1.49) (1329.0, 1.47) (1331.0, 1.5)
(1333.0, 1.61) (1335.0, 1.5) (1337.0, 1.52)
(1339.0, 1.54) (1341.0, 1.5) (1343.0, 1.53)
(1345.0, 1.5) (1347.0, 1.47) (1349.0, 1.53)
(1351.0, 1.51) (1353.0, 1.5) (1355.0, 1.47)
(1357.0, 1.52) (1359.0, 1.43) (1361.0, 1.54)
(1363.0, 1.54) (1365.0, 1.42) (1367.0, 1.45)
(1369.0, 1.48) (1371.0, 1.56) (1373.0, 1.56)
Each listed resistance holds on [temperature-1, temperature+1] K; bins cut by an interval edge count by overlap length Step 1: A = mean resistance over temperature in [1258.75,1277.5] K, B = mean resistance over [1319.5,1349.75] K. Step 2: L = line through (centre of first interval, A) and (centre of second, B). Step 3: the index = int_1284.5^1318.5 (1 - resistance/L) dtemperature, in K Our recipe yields 2.4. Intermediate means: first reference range 1.15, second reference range 1.51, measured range 1.24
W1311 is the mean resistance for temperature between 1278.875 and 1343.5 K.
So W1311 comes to 1.3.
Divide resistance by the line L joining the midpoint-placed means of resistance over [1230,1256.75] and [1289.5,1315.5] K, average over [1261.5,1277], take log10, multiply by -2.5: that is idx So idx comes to 0.29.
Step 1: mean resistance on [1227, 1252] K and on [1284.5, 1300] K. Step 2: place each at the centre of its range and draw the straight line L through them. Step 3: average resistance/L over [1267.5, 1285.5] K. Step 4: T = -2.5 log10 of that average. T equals 0.43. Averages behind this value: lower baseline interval 1.61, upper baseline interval 1.09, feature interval 0.843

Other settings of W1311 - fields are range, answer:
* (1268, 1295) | 0.913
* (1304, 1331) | 1.44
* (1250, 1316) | 1.19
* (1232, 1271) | 1.5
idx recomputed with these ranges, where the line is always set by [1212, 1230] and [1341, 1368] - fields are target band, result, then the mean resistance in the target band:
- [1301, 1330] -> 0.08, 1.42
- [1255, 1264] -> 0.06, 1.48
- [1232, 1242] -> -0.03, 1.64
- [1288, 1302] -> 0.31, 1.16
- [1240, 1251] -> 0.01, 1.57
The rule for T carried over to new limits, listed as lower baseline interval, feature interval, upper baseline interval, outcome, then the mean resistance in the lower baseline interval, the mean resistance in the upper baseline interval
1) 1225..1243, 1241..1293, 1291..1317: 0.227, 1.64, 1.29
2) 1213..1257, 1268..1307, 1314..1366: 0.466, 1.6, 1.5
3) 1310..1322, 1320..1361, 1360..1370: -0.012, 1.49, 1.49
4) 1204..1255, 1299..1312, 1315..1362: 0.202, 1.62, 1.5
